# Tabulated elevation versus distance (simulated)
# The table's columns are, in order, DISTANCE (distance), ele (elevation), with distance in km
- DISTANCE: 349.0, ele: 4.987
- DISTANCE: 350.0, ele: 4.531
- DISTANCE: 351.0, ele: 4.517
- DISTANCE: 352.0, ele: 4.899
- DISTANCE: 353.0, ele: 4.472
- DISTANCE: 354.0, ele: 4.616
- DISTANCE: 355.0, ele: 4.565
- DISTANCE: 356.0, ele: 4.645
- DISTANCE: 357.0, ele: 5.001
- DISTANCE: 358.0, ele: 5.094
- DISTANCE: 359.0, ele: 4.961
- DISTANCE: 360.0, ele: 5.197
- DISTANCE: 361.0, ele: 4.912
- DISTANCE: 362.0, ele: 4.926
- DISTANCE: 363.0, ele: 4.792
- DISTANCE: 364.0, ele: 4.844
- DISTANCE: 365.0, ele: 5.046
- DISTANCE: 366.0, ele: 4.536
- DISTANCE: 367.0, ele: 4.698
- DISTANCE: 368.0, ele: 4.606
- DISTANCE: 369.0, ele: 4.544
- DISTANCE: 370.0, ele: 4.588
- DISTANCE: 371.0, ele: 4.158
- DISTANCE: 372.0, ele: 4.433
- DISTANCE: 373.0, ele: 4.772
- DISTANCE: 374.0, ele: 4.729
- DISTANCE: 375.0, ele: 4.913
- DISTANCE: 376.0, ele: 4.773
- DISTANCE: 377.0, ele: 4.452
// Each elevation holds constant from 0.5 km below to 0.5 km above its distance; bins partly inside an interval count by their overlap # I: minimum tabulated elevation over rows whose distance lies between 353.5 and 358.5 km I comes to 4.565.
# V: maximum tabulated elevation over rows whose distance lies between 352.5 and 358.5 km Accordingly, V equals 5.094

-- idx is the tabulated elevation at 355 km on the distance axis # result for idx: 4.565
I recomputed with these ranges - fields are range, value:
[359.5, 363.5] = 4.792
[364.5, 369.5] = 4.536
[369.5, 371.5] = 4.158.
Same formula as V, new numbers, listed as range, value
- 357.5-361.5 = 5.197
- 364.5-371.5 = 5.046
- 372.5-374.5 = 4.772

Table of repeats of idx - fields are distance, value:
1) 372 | 4.433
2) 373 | 4.772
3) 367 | 4.698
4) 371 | 4.158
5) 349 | 4.987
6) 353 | 4.472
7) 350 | 4.531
